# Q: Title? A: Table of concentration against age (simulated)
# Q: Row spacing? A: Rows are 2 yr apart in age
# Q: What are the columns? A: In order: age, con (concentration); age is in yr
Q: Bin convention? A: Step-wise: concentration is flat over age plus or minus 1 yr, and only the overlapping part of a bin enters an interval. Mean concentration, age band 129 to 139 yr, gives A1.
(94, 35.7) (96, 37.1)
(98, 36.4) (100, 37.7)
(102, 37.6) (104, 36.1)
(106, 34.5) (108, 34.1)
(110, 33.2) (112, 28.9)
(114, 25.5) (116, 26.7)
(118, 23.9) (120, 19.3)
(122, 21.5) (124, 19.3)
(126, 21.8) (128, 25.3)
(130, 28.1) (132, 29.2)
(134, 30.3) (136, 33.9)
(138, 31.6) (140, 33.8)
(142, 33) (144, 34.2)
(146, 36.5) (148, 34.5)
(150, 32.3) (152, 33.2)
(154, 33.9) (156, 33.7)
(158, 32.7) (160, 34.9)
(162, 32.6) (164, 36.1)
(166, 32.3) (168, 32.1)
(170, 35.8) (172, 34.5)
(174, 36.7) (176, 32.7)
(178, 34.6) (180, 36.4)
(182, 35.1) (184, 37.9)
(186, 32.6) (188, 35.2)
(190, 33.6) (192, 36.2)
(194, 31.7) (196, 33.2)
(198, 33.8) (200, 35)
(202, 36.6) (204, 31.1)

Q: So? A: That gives 30.6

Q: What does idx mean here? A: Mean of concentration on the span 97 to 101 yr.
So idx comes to 37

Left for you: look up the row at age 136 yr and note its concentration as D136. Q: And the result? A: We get 33.9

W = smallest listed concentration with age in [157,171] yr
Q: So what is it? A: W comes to 32.1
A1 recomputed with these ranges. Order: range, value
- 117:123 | 21.6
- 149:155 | 33.1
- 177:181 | 35.5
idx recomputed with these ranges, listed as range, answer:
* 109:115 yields 29.2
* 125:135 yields 26.9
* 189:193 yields 34.9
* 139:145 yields 33.7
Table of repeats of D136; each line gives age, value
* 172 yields 34.5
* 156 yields 33.7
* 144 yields 34.2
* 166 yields 32.3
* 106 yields 34.5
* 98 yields 36.4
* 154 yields 33.9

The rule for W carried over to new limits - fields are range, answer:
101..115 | 25.5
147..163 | 32.3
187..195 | 31.7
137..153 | 31.6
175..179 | 32.7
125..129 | 21.8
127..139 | 25.3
